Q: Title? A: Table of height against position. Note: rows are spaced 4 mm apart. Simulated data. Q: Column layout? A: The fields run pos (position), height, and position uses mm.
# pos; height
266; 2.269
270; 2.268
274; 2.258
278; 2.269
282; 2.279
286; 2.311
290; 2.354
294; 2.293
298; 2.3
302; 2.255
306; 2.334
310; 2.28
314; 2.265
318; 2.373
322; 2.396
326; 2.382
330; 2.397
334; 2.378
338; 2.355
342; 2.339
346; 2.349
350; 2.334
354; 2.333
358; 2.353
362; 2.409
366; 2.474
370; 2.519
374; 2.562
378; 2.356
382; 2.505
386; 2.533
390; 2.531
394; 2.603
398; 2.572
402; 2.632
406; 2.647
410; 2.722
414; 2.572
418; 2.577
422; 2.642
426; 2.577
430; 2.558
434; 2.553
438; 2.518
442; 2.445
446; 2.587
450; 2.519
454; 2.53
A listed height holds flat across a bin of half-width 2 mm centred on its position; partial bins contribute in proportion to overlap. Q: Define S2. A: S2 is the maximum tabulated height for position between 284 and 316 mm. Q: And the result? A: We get 2.354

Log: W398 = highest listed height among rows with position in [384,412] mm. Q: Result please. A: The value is 2.722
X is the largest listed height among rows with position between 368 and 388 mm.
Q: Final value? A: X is 2.562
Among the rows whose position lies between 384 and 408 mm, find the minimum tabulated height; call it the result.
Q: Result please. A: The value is 2.531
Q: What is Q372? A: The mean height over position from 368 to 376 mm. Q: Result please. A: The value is 2.54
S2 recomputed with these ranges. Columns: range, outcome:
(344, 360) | 2.353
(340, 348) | 2.349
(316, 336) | 2.397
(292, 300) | 2.3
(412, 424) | 2.642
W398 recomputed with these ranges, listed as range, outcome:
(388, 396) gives 2.603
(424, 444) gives 2.577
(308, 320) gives 2.373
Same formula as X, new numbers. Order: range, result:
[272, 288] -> 2.311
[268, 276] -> 2.268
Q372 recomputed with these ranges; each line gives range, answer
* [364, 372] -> 2.5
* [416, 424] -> 2.61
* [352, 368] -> 2.39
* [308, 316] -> 2.27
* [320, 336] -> 2.39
